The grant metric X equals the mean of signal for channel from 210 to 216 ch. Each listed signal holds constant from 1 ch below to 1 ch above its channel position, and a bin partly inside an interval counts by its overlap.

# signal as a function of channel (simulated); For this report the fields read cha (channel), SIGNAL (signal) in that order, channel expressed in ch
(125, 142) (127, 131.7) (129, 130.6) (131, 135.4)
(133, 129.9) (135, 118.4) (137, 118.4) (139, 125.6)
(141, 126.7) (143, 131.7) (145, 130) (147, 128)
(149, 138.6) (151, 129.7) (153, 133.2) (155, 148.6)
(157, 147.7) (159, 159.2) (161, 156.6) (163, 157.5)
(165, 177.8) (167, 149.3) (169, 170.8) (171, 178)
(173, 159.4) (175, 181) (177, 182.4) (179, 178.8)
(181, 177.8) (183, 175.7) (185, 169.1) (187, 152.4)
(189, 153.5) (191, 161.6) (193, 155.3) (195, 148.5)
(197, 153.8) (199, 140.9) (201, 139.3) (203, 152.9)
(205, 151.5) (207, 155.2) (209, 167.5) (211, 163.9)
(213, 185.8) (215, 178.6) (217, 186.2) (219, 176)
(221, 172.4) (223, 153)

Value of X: 176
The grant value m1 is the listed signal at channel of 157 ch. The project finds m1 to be 147.7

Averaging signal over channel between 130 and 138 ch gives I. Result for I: 126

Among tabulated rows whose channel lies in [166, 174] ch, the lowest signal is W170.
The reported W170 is 149.3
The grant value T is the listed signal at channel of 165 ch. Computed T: 177.8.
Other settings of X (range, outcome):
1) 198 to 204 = 144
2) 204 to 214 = 165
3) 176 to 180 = 181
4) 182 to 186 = 172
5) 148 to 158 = 140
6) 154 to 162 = 153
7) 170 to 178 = 175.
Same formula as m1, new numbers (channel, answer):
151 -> 129.7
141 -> 126.7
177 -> 182.4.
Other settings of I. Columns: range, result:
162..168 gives 162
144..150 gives 132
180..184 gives 177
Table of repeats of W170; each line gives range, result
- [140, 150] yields 126.7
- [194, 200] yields 140.9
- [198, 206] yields 139.3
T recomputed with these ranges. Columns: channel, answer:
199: 140.9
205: 151.5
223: 153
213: 185.8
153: 133.2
